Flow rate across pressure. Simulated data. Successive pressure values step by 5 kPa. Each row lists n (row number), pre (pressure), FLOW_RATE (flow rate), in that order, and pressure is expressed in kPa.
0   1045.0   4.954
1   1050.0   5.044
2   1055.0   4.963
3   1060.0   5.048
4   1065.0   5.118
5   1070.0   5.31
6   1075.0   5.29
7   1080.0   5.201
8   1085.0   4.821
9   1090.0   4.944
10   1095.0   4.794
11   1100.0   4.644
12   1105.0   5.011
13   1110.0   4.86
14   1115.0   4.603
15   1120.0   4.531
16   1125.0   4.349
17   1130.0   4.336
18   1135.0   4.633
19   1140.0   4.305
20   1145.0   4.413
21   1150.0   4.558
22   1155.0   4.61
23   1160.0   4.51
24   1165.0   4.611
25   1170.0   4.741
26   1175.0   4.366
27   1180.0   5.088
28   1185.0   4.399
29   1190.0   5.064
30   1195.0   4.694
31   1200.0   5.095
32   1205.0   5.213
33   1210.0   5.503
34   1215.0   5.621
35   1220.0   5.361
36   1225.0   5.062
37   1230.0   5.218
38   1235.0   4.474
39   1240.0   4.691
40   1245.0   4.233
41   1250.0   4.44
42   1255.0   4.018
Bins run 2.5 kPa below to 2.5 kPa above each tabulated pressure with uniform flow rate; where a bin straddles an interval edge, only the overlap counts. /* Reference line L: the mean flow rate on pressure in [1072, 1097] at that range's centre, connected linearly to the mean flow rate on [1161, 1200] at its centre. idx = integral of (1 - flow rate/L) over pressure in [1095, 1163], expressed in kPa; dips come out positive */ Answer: 4.3 kPa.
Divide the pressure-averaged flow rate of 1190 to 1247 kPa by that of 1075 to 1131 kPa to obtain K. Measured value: 1.1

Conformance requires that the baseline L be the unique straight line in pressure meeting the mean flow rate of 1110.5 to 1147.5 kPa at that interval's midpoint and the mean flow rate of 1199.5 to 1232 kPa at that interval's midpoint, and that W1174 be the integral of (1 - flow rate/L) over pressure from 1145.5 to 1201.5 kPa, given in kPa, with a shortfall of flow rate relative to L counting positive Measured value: 2.5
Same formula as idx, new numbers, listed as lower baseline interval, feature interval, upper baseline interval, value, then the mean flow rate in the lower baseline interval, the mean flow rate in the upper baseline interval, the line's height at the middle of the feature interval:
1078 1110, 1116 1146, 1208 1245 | 3.07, 4.89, 5.07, 4.94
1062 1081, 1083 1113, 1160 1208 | 1.66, 5.23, 4.8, 5.13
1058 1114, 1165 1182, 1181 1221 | 1.26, 4.99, 5.11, 5.08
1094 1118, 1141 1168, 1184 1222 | 2.34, 4.78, 5.14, 4.96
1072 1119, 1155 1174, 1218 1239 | 1.35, 4.9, 5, 4.95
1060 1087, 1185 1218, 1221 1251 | -2.20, 5.14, 4.73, 4.82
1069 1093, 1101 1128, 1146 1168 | 1.11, 5.09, 4.57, 4.86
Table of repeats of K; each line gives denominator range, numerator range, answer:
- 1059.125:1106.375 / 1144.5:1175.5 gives 0.91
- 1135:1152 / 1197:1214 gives 1.19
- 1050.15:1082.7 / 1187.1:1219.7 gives 1.01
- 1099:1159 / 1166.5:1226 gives 1.10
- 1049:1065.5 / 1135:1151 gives 0.88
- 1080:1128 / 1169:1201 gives 1.00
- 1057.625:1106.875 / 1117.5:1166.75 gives 0.89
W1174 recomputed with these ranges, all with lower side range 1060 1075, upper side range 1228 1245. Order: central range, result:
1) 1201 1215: -1.7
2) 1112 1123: 1.0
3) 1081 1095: 0.6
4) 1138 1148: 1.2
